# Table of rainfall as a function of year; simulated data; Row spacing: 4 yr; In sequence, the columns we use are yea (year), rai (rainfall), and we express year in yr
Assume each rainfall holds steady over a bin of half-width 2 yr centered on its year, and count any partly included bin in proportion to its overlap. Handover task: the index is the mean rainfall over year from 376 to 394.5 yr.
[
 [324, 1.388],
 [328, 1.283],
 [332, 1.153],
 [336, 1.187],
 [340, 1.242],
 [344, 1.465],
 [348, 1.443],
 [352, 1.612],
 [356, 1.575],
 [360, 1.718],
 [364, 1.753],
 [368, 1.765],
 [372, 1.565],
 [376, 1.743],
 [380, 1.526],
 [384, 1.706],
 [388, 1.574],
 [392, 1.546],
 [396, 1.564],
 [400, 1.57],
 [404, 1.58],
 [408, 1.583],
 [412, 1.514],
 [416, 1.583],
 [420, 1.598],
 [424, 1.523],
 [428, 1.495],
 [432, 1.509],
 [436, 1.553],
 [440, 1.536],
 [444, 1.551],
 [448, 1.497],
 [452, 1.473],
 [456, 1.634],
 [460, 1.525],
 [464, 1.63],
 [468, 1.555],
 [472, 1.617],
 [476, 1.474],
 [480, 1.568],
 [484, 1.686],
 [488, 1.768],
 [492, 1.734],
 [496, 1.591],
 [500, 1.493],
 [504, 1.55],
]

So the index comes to 1.6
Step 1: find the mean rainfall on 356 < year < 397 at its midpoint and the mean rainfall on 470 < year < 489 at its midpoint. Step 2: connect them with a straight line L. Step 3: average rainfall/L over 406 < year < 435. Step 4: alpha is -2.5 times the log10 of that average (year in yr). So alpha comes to 0.06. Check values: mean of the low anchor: 1.64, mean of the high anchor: 1.61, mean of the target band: 1.54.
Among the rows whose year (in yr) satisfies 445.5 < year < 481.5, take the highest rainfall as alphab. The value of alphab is 1.634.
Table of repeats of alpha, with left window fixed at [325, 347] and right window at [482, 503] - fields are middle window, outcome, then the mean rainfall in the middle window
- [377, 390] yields -0.16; 1.61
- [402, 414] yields -0.08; 1.56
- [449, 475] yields 0.01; 1.57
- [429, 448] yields -0.01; 1.53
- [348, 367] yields -0.23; 1.65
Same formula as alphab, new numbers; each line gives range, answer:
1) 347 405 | 1.765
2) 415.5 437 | 1.598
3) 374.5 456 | 1.743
